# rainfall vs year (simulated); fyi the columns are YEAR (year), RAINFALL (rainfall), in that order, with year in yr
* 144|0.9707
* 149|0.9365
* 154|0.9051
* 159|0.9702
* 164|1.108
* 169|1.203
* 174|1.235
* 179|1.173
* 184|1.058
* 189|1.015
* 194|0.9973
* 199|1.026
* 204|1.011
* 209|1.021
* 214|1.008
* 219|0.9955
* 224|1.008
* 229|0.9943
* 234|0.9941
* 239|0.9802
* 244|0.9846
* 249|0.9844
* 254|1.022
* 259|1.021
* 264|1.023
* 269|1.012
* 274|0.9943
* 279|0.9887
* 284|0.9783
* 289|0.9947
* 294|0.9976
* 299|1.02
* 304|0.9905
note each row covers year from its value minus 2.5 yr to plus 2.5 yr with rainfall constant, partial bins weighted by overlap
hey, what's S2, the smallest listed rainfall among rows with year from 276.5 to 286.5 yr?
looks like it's 0.9783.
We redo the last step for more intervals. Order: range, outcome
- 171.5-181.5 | 1.173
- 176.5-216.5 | 0.9973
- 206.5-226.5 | 0.9955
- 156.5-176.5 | 0.9702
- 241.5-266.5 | 0.9844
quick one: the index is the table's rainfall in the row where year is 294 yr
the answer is 0.9976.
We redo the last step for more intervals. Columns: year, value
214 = 1.008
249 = 0.9844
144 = 0.9707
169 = 1.203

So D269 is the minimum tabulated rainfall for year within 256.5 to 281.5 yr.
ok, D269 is 0.9887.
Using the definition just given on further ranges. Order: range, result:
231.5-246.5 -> 0.9802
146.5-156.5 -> 0.9051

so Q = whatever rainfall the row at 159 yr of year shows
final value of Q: 0.9702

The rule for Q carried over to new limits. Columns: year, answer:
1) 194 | 0.9973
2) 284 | 0.9783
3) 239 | 0.9802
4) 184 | 1.058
